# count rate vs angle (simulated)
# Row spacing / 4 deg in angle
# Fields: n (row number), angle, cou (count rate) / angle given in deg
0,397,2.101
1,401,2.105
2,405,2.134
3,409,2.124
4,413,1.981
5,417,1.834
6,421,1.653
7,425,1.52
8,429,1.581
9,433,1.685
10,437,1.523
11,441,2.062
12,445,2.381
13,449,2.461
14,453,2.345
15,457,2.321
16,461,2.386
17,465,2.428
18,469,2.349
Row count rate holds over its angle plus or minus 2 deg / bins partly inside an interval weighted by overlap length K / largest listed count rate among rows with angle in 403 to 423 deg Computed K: 2.134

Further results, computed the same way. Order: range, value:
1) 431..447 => 2.381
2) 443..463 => 2.461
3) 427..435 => 1.685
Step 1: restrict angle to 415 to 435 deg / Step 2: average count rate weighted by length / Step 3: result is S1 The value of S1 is 1.65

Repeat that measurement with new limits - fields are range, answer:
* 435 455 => 2.15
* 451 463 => 2.35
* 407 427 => 1.82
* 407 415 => 2.05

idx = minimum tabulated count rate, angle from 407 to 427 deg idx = 1.52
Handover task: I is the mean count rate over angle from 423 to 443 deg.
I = 1.67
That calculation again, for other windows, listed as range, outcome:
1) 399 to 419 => 2.04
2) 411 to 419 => 1.91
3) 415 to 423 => 1.74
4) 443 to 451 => 2.42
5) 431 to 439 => 1.6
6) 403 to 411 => 2.13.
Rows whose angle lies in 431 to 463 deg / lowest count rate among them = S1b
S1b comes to 1.523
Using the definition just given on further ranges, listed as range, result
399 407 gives 2.105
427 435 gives 1.581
